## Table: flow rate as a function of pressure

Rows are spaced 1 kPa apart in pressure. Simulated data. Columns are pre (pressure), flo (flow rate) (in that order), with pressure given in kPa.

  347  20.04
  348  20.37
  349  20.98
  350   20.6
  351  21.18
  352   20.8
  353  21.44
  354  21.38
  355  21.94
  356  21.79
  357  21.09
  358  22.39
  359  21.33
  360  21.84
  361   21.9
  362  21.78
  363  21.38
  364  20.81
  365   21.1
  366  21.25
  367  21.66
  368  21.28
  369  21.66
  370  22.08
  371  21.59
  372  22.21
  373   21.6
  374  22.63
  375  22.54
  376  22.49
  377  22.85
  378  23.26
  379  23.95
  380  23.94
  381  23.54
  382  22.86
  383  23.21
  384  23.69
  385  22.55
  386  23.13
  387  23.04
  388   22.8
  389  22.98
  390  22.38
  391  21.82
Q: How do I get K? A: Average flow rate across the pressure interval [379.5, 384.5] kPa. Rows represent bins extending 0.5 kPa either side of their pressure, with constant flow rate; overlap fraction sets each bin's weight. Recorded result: 23.4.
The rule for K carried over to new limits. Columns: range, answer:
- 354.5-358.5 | 21.8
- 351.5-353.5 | 21.1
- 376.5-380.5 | 23.5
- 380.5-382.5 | 23.2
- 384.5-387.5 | 22.9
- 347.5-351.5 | 20.8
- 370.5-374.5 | 22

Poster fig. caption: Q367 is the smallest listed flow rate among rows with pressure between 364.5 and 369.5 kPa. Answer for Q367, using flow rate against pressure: 21.1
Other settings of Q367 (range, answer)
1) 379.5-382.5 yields 22.86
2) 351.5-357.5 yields 20.8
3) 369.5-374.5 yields 21.59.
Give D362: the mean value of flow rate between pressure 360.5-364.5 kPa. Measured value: 21.5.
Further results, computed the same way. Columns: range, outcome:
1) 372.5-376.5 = 22.3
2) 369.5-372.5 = 22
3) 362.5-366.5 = 21.1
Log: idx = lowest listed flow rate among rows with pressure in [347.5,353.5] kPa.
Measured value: 20.37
